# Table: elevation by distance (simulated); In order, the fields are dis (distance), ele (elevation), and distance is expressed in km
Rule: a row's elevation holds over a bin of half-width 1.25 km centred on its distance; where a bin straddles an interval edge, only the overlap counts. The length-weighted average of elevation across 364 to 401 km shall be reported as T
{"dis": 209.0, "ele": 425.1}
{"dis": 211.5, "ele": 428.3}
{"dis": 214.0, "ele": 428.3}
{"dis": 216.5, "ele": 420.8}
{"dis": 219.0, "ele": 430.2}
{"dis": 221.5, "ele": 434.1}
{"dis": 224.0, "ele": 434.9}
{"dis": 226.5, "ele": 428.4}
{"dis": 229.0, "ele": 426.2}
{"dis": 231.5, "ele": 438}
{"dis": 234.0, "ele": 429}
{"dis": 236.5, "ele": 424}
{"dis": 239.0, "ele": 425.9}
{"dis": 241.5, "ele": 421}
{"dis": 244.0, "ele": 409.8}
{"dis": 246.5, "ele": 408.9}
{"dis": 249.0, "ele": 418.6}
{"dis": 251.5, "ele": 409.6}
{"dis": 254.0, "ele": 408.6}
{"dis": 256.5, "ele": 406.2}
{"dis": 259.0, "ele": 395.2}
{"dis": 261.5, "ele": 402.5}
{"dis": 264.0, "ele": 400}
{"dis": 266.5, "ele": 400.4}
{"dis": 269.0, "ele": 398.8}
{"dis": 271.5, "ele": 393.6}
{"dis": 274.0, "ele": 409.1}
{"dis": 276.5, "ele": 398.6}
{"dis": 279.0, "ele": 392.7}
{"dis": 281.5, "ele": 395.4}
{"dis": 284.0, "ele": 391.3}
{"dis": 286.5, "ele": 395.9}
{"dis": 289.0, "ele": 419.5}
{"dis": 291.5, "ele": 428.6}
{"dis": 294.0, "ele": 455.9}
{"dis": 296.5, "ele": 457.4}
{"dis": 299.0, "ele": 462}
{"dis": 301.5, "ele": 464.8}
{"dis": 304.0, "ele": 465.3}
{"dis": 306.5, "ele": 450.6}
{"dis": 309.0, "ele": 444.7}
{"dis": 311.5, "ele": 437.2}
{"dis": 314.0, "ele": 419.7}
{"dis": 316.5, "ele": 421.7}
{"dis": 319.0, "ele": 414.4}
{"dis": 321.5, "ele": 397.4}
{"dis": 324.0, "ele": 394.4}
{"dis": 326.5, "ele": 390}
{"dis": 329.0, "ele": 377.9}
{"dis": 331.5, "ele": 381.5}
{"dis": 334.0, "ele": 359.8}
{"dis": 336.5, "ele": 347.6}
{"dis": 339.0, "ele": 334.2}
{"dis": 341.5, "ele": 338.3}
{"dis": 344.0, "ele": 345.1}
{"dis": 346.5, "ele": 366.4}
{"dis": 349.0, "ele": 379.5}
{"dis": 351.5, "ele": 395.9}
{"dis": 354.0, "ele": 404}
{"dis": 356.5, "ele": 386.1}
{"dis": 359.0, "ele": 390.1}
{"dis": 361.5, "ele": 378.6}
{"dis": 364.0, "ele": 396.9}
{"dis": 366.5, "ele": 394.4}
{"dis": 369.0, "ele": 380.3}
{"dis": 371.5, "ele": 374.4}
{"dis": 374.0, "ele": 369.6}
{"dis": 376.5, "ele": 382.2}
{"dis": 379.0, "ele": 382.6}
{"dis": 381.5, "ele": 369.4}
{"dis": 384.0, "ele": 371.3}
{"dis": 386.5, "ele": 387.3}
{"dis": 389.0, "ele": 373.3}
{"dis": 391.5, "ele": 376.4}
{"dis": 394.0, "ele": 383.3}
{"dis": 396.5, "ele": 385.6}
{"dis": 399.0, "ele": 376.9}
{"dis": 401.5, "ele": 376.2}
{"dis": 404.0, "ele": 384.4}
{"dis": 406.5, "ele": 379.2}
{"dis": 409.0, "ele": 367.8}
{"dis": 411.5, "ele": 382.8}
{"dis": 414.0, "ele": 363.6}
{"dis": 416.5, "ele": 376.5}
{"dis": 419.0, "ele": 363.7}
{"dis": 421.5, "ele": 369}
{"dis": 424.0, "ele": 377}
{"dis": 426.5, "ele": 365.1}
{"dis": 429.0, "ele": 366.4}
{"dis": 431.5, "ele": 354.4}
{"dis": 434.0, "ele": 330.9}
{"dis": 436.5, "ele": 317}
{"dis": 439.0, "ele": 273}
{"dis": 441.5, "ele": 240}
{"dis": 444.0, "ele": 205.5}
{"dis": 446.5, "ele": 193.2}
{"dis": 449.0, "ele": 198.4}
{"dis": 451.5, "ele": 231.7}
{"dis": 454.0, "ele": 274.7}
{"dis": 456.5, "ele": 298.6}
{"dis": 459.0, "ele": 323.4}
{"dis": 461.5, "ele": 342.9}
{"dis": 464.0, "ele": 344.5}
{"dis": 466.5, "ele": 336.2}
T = 380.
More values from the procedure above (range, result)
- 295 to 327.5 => 433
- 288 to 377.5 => 400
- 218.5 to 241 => 430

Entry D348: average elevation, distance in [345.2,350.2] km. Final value 373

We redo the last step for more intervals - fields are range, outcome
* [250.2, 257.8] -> 408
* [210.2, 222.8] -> 428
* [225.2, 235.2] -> 430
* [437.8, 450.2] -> 222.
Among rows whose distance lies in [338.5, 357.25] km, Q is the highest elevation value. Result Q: 404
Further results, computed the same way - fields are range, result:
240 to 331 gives 465.3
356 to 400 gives 396.9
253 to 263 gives 408.6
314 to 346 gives 421.7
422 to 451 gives 377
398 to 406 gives 384.4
